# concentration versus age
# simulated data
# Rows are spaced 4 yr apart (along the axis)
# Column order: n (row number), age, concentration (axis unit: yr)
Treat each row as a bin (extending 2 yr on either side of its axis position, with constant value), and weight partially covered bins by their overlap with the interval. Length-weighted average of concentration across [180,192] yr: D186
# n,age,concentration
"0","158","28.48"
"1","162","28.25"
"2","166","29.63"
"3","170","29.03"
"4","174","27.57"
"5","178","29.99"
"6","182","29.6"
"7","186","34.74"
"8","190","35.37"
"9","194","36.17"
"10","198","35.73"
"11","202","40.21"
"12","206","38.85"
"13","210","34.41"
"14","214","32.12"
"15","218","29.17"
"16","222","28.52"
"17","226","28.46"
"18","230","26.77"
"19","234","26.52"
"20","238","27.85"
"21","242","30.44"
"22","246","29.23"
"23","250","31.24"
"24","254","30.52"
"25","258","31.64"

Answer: 33.2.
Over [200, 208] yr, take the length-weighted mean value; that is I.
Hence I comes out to 39.5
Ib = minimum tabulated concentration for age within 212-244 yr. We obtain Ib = 26.52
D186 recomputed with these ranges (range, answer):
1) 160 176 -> 28.6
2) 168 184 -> 29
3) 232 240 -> 27.2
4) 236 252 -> 29.7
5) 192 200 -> 36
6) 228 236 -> 26.6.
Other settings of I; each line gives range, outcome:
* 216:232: 28.2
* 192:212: 37.1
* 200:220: 35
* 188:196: 35.8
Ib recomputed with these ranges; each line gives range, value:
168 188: 27.57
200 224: 28.52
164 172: 29.03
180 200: 29.6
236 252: 27.85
